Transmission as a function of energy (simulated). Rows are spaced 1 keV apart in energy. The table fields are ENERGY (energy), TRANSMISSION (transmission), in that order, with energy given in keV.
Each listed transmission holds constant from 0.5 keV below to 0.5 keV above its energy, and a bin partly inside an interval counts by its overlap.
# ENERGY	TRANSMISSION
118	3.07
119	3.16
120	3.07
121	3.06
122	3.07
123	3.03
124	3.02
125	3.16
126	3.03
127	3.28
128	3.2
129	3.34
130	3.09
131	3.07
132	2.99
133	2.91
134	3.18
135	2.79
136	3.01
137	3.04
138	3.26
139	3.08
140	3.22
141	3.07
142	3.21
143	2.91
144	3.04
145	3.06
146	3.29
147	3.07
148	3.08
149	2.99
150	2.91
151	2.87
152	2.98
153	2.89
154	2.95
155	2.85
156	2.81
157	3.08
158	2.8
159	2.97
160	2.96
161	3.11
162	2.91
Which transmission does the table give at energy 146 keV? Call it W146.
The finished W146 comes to 3.29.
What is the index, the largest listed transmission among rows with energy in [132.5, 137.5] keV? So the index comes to 3.18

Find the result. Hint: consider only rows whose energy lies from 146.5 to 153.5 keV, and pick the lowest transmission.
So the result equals 2.87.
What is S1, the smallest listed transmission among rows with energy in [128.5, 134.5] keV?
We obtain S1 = 2.91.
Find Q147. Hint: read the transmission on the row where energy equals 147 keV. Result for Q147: 3.07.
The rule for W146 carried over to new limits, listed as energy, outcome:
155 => 2.85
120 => 3.07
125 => 3.16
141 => 3.07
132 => 2.99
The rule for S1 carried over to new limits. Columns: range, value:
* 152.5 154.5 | 2.89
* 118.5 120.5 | 3.07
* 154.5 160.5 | 2.8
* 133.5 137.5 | 2.79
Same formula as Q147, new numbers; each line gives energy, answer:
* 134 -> 3.18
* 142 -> 3.21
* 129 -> 3.34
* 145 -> 3.06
